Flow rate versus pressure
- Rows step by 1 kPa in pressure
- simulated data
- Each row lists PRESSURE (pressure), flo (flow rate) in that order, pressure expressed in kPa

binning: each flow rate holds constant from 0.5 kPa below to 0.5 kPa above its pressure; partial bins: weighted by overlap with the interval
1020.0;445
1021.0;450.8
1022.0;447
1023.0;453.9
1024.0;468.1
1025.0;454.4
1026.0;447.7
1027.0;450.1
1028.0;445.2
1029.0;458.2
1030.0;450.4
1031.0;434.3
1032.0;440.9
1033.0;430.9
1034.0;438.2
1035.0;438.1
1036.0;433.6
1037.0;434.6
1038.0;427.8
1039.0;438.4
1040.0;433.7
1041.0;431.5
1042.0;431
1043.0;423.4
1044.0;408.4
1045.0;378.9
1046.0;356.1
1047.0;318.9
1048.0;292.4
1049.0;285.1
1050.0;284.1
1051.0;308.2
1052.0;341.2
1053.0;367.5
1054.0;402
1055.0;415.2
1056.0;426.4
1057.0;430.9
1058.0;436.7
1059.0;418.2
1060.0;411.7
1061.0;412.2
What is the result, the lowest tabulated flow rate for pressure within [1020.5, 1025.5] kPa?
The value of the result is 447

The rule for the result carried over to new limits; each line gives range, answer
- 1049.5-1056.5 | 284.1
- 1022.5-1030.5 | 445.2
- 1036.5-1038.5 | 427.8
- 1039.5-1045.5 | 378.9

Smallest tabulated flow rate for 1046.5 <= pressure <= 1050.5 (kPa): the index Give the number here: 284.1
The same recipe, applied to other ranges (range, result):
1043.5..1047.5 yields 318.9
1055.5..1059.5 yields 418.2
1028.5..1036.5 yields 430.9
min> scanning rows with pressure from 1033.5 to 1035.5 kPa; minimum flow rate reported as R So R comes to 438.1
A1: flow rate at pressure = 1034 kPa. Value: 438.2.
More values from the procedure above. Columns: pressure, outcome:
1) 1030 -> 450.4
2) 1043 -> 423.4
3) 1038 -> 427.8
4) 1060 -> 411.7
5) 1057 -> 430.9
